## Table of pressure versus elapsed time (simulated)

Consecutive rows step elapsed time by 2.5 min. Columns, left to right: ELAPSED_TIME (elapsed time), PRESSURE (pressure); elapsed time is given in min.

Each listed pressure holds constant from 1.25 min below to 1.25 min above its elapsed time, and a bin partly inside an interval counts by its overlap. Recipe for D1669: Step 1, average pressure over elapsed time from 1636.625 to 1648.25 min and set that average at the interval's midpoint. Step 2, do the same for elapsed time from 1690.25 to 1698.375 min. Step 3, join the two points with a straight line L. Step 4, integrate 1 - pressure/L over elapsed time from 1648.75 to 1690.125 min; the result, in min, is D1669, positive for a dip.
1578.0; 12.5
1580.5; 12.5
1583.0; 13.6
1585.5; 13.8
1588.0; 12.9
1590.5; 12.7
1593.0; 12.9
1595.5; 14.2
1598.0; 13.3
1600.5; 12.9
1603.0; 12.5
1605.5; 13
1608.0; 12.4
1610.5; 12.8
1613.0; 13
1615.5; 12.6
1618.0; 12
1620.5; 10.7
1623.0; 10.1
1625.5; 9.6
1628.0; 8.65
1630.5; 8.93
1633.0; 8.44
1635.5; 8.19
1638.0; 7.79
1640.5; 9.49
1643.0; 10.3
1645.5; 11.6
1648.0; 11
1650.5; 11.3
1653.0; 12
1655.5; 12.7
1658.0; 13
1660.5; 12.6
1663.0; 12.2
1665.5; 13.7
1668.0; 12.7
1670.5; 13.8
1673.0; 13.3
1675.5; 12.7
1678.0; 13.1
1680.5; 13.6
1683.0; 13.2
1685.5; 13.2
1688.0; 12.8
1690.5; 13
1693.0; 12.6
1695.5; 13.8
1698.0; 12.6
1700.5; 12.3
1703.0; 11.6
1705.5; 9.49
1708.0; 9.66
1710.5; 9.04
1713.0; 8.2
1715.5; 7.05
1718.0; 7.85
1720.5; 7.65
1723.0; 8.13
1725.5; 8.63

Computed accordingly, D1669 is -4.7 min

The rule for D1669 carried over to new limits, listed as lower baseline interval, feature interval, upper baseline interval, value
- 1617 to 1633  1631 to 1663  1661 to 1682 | 2.1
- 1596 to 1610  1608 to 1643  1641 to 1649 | 4.7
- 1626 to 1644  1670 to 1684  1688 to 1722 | -4.9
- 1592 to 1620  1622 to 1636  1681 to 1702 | 4.2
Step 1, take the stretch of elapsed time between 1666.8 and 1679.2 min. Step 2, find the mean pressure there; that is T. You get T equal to 13.1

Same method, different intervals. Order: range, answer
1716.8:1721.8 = 7.75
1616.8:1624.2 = 10.9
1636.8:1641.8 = 8.67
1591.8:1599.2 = 13.5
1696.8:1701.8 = 12.4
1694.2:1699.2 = 13.2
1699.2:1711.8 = 10.4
